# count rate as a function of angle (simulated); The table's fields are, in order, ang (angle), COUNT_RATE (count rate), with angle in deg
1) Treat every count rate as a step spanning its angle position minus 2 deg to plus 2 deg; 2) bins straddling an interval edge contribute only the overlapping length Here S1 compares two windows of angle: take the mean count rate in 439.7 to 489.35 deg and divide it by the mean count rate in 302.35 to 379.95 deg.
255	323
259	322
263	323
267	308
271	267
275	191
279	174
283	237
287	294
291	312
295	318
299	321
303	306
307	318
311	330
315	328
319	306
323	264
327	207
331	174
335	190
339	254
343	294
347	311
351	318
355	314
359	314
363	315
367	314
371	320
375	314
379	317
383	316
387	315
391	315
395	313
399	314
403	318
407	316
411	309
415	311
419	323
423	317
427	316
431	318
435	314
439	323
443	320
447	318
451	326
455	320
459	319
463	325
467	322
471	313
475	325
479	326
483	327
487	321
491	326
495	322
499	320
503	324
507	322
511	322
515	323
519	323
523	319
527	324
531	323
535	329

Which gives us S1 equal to 1.1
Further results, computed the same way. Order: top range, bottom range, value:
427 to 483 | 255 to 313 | 1.11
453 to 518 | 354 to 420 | 1.02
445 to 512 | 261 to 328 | 1.14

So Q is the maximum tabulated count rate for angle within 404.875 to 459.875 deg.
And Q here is 326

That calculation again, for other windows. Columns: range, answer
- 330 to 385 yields 320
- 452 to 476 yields 325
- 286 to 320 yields 330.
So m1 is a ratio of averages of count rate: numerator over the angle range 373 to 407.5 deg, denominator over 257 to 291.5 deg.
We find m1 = 1.18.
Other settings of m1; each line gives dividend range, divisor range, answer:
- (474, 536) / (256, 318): 1.11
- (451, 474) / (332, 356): 1.17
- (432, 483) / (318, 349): 1.29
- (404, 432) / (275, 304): 1.16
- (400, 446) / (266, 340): 1.18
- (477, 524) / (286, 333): 1.11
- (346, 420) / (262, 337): 1.16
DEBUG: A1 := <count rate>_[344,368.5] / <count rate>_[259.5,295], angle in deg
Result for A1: 1.2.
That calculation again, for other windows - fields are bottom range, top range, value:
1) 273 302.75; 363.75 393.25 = 1.19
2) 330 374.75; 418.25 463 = 1.11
